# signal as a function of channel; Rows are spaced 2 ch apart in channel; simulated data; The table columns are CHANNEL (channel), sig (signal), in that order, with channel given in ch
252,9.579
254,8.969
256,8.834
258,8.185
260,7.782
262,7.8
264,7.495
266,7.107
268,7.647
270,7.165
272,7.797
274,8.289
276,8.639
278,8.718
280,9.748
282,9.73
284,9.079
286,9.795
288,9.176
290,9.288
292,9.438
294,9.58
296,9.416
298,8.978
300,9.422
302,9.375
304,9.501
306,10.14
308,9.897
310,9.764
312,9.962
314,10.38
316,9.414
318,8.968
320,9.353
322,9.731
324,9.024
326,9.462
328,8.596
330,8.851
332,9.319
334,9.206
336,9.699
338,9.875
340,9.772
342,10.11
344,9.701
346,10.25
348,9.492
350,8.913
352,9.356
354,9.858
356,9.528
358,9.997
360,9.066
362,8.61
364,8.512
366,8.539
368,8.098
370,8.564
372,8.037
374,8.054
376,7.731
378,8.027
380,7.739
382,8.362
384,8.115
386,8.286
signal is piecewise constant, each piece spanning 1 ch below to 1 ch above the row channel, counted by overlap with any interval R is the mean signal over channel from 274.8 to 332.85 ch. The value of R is 9.4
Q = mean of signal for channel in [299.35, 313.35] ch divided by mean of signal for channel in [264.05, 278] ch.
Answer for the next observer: 1.25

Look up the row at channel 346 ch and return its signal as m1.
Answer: 10.25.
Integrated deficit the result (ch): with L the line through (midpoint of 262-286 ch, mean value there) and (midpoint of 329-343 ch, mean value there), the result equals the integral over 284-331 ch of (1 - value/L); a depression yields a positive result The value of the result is -2.4 ch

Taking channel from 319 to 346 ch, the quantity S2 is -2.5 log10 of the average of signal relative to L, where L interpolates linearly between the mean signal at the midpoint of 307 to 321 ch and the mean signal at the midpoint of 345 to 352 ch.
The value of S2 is 0.014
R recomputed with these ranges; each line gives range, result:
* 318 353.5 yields 9.45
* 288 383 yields 9.21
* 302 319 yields 9.73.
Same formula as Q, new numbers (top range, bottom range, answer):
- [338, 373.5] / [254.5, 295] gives 1.07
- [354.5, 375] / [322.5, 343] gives 0.93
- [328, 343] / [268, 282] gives 1.12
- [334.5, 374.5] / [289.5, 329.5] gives 0.97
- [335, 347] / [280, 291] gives 1.05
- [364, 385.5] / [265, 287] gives 0.96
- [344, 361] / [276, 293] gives 1.03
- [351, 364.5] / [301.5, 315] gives 0.94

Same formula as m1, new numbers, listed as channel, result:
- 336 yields 9.699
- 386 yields 8.286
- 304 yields 9.501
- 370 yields 8.564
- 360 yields 9.066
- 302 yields 9.375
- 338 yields 9.875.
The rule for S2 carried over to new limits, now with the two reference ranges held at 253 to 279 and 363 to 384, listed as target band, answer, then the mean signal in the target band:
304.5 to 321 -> -0.20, 9.73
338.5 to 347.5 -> -0.22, 9.93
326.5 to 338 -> -0.14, 9.21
